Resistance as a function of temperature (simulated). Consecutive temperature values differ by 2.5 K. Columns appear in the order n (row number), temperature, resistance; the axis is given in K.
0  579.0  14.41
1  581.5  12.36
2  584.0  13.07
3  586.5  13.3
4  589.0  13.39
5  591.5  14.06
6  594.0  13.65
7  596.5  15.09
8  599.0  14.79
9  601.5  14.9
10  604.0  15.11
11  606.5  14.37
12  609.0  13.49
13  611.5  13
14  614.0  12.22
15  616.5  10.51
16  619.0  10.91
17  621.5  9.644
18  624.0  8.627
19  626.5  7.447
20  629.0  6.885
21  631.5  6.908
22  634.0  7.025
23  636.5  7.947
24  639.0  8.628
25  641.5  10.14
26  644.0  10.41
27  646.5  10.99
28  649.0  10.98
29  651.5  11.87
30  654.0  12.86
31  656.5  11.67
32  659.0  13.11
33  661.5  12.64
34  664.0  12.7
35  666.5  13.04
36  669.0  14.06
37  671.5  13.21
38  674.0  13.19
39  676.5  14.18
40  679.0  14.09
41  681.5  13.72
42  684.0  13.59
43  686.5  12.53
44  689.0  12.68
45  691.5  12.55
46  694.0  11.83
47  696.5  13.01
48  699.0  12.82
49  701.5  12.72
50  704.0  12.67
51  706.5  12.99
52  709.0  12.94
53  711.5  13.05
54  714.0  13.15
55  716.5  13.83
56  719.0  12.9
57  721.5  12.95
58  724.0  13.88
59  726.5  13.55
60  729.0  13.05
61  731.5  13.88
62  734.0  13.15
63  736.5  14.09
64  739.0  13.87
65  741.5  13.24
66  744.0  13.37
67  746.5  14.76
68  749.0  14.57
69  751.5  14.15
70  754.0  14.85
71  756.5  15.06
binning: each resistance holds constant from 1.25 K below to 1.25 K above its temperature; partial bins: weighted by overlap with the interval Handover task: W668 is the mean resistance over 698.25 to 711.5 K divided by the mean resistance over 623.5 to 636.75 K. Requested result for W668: 1.74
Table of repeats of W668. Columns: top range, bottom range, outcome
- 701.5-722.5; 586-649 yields 1.15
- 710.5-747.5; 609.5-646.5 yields 1.43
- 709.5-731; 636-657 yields 1.25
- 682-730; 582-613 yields 0.93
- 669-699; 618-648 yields 1.50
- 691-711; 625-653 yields 1.40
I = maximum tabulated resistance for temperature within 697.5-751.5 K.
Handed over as 14.76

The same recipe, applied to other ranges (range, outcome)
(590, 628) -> 15.11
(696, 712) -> 13.05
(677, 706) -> 14.09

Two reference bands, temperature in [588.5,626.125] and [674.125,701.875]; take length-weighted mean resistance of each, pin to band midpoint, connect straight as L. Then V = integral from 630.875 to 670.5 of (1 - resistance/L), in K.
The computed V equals 5.92 K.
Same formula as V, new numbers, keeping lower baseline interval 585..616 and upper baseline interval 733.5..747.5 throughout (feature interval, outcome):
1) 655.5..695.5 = 2.2 K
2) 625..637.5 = 5.9 K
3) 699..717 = 1.0 K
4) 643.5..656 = 2.1 K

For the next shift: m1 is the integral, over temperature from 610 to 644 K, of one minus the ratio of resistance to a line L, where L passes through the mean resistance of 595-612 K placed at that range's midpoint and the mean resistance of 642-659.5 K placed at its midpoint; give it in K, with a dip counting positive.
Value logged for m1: 9.79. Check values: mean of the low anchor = 14.4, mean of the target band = 9.3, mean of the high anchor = 11.6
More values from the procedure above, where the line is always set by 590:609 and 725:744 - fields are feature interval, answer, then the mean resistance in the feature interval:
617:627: 3.4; 9.39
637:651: 3.9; 10.2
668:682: 0.2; 13.7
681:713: 2.2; 12.8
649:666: 2.0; 12.4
